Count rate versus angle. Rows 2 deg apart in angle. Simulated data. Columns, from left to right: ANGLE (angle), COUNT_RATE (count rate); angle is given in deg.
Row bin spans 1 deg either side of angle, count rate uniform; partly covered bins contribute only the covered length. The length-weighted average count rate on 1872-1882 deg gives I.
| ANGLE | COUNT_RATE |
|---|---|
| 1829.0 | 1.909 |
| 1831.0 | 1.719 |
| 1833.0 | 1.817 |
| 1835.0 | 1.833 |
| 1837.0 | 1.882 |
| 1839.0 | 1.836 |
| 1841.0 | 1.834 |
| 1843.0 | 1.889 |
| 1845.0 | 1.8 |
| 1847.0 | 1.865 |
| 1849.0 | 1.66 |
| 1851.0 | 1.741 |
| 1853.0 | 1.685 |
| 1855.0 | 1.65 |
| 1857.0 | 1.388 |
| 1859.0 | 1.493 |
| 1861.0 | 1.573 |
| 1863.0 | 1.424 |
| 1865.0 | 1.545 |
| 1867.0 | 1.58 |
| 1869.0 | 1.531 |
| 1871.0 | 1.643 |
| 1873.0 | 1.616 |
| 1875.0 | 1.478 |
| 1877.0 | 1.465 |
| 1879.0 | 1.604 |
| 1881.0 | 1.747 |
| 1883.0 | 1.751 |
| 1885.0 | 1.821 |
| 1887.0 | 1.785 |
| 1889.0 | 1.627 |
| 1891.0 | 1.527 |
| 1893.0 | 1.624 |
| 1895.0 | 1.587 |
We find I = 1.58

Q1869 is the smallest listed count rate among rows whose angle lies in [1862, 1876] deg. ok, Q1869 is 1.424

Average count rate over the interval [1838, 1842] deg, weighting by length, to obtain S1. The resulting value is 1.83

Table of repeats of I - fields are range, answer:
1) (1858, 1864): 1.5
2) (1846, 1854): 1.74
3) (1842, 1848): 1.85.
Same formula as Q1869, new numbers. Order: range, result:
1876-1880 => 1.465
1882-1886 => 1.751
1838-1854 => 1.66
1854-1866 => 1.388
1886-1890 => 1.627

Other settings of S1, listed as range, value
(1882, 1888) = 1.79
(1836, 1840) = 1.86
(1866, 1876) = 1.57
